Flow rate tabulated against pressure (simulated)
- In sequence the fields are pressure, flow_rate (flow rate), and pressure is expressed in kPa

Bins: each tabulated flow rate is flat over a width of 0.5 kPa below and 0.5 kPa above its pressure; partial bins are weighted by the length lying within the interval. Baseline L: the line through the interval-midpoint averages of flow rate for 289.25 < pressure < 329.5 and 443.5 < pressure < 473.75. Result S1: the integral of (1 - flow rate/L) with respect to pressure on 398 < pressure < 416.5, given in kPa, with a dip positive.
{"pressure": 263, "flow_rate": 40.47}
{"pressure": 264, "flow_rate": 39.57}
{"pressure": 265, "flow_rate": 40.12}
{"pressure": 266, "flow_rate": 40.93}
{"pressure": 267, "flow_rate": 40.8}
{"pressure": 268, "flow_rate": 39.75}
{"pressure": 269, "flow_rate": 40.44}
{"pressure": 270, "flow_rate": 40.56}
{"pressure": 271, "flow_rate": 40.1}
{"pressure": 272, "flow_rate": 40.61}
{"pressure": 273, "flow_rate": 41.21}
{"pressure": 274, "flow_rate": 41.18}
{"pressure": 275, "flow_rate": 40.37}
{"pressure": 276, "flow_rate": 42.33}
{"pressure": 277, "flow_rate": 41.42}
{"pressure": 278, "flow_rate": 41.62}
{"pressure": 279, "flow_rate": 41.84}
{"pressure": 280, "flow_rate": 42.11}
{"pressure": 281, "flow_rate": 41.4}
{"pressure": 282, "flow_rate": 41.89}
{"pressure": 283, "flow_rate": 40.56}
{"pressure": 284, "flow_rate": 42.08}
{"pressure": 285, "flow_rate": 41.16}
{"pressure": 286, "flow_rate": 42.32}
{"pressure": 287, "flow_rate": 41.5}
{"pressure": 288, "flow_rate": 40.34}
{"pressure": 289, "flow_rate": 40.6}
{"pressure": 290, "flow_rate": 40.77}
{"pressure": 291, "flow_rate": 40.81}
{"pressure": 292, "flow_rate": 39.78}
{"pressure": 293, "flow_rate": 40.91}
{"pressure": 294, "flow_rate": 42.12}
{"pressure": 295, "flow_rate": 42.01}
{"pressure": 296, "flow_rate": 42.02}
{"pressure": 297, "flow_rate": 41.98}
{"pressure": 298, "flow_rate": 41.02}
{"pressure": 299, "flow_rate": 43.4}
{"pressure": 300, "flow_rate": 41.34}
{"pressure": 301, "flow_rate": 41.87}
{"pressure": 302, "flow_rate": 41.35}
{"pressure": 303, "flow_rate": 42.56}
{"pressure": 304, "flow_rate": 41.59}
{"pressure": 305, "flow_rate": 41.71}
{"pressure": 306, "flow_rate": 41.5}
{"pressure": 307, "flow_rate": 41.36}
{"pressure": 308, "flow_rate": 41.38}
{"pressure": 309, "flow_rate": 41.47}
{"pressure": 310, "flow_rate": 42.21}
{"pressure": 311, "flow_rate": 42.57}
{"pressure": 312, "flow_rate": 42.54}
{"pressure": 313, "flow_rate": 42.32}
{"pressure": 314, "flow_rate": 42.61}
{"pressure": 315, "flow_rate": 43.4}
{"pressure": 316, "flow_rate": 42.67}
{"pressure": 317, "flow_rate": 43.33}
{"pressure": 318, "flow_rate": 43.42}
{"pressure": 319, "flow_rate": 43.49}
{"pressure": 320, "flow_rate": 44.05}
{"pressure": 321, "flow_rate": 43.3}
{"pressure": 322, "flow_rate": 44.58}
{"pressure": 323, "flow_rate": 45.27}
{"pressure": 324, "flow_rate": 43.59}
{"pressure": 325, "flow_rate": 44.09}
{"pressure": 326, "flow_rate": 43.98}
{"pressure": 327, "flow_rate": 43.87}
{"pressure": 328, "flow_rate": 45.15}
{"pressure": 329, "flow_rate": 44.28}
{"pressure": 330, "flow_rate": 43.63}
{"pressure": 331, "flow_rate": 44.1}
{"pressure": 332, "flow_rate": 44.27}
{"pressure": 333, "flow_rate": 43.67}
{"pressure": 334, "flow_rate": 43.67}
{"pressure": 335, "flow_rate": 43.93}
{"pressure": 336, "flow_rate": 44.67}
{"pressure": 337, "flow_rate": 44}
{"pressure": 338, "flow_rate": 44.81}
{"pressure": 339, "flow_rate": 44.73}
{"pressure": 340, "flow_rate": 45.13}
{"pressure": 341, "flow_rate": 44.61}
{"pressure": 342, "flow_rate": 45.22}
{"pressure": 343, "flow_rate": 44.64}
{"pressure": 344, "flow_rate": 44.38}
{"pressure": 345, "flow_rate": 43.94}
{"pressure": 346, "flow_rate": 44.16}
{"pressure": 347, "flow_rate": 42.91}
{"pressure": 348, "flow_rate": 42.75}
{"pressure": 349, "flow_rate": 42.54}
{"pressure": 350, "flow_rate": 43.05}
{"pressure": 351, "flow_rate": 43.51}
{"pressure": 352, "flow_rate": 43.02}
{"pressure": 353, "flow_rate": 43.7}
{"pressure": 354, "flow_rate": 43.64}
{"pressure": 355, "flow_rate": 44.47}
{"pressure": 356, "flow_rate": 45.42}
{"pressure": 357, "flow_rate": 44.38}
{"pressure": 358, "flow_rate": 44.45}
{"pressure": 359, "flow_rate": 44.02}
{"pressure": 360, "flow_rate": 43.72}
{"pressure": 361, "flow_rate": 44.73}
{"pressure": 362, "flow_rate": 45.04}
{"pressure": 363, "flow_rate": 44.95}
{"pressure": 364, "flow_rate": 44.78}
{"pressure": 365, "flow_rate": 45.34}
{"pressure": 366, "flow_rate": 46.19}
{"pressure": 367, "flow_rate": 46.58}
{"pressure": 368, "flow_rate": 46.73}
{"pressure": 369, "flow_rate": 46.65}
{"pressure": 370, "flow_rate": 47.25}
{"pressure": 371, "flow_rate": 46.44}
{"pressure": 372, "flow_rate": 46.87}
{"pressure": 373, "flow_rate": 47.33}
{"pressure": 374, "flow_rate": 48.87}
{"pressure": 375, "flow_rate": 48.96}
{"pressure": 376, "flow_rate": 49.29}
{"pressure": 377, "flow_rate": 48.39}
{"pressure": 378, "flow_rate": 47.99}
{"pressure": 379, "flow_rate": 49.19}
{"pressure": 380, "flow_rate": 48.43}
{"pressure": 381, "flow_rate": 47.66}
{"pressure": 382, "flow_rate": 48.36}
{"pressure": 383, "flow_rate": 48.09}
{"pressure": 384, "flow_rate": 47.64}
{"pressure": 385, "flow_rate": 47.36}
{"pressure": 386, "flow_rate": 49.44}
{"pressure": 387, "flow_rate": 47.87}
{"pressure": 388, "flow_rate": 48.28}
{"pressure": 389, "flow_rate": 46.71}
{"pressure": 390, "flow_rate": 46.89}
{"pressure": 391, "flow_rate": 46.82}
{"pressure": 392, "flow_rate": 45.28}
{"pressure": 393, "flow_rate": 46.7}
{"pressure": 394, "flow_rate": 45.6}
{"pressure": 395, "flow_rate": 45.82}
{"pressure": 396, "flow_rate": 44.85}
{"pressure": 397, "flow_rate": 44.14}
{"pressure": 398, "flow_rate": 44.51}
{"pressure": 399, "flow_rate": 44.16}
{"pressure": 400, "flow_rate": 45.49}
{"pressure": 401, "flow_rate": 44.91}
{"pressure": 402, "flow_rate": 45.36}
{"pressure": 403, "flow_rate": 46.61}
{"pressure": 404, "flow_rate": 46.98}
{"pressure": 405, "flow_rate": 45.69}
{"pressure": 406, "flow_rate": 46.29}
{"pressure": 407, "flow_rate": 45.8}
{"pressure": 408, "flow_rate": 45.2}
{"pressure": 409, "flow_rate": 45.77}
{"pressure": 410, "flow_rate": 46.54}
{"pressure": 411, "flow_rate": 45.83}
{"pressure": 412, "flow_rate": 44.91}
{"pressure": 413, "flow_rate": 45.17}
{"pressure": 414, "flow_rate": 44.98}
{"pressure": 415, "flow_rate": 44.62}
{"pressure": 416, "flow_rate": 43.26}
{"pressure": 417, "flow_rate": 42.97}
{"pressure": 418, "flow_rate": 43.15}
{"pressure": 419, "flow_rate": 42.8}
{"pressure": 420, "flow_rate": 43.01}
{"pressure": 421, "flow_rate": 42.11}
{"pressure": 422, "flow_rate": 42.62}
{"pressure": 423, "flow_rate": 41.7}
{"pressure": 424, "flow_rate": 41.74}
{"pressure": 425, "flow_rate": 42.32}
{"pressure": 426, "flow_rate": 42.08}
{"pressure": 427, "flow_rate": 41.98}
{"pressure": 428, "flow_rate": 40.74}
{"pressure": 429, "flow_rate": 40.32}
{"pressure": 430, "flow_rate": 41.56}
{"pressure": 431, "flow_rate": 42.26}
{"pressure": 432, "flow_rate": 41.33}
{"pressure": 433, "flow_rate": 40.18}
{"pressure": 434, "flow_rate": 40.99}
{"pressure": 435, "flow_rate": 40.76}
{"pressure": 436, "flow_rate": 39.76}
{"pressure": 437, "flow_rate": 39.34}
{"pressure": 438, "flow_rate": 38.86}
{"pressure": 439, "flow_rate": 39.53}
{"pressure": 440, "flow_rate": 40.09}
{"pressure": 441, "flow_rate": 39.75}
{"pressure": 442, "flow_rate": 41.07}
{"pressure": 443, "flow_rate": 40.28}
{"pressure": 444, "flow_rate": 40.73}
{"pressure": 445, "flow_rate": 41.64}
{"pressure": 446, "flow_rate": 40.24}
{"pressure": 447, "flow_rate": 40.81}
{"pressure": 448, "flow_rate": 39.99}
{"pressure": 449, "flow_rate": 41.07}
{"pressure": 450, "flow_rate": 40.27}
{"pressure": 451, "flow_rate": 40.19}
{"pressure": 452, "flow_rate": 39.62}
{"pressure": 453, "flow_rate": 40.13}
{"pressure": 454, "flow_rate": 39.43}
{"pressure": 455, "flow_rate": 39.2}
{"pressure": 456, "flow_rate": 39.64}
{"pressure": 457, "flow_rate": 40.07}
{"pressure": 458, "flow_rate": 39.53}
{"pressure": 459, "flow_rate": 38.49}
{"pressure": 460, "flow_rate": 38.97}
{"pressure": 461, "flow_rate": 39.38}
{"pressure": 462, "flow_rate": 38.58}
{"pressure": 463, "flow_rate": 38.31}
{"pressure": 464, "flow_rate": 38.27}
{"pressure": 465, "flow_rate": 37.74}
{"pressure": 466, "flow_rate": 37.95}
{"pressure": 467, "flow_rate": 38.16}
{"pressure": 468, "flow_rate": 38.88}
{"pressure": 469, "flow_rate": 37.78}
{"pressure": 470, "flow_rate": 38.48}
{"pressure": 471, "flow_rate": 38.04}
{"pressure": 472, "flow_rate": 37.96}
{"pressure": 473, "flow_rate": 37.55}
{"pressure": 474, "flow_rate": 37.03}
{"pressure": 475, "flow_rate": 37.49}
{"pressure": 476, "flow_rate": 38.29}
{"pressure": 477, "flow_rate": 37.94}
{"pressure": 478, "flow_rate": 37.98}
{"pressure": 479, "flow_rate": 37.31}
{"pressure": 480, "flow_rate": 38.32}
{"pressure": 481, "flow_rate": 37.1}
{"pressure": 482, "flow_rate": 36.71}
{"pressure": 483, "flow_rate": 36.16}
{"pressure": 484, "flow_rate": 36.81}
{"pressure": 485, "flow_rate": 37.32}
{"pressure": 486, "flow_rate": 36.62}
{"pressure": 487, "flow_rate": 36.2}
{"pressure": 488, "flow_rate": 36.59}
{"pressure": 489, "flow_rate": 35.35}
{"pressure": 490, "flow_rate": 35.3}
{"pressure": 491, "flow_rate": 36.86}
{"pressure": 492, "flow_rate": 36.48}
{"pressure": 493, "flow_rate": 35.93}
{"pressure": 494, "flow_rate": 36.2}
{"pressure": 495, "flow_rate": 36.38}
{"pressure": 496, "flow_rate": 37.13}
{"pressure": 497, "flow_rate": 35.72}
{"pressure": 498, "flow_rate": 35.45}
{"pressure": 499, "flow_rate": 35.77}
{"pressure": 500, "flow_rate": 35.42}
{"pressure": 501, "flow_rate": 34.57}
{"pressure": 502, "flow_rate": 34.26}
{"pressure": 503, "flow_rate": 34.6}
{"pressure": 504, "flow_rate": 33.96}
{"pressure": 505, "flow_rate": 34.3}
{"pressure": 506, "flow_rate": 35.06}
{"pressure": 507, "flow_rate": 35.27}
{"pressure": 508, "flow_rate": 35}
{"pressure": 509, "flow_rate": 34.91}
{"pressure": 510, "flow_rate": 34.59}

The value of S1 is -2.3 kPa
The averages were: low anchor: 42.5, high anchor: 39.2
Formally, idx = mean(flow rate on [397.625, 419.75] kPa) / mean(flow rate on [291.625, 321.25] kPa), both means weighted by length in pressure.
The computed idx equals 1.07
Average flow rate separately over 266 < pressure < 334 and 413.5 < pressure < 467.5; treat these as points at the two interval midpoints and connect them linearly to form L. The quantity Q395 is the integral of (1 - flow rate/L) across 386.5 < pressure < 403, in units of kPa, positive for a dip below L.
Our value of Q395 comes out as -1.9 kPa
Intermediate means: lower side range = 42.1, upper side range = 40.6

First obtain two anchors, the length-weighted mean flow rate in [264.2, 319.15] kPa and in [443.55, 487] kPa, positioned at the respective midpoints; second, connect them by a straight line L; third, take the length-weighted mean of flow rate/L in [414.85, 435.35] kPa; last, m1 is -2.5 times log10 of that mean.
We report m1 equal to -0.07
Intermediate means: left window 41.6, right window 38.6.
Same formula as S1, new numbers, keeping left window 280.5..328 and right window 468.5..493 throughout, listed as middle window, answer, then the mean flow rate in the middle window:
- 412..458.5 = -3.3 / 41.2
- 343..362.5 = -1.5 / 43.9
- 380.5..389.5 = -1.8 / 47.9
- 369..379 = -1.9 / 47.9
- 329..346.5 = -1.3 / 44.3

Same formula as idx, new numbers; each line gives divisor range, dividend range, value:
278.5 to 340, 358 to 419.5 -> 1.08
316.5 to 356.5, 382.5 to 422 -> 1.03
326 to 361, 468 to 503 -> 0.83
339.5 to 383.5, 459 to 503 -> 0.81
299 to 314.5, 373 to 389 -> 1.15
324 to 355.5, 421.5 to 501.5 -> 0.88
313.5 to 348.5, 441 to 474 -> 0.89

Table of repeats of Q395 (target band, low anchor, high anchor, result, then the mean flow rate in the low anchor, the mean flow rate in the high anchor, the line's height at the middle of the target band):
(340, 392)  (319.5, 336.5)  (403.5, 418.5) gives -1.6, 44.1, 45.1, 44.6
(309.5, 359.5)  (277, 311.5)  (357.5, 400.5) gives 0.1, 41.6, 46.6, 44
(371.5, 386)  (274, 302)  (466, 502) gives -3.3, 41.5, 36.9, 39.3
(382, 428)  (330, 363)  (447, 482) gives -4.1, 44.1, 38.7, 41.4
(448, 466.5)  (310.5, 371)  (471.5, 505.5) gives -0.6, 44.2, 36.4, 38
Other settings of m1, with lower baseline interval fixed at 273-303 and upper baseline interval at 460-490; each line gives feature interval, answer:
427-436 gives -0.069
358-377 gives -0.165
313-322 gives -0.063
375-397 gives -0.200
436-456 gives -0.053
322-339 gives -0.093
